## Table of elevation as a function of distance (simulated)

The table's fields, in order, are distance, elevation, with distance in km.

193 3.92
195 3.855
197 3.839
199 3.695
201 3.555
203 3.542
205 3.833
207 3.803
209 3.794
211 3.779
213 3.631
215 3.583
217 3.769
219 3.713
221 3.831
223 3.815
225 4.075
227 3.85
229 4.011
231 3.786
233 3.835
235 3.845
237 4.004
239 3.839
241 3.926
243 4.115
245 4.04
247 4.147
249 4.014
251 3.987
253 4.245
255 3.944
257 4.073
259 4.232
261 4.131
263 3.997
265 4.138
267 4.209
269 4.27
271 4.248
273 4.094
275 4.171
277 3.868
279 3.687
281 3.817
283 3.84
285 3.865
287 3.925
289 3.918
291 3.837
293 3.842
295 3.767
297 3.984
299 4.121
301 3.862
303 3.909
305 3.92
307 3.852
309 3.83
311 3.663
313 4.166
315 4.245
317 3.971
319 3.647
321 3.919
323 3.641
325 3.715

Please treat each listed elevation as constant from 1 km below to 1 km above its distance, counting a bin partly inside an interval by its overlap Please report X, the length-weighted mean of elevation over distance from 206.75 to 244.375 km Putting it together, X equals 3.85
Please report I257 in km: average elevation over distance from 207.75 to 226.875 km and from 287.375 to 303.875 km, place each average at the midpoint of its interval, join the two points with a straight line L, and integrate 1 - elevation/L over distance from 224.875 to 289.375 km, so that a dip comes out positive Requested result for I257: -2.7 km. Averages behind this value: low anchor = 3.78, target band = 4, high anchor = 3.91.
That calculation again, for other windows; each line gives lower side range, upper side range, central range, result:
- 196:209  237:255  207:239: 0.4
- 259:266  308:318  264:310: 1.0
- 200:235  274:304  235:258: -1.2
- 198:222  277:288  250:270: -1.7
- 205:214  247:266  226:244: 0.1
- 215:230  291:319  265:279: -0.8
